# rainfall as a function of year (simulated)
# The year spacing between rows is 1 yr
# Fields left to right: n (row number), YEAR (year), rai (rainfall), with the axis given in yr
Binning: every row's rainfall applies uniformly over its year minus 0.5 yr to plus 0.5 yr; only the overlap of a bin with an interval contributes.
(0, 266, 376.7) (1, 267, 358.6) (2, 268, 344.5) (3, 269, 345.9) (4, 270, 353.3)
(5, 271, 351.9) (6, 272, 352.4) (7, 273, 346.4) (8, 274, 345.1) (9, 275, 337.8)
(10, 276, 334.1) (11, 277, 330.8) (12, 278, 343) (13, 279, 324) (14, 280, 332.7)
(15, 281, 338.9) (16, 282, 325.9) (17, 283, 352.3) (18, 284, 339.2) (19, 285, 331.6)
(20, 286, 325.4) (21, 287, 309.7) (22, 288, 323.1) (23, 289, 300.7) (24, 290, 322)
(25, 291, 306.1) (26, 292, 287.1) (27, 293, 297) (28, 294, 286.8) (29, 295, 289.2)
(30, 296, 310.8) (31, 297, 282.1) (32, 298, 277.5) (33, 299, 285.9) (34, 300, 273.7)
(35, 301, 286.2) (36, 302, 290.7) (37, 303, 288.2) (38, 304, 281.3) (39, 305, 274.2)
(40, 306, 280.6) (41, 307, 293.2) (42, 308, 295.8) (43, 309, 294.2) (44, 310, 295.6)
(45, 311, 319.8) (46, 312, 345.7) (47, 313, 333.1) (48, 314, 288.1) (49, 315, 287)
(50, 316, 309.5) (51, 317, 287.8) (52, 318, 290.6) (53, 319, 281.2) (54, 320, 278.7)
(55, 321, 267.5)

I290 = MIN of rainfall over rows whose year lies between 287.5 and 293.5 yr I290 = 287.1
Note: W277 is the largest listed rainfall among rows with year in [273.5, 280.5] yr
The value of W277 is 345.1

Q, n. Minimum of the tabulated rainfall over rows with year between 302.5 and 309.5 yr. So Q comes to 274.2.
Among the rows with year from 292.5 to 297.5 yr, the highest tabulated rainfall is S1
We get 310.8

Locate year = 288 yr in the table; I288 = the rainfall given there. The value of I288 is 323.1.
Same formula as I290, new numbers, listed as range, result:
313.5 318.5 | 287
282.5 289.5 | 300.7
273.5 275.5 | 337.8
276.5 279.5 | 324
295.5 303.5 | 273.7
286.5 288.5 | 309.7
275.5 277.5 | 330.8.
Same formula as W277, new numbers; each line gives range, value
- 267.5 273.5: 353.3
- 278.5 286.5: 352.3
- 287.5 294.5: 323.1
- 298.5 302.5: 290.7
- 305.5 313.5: 345.7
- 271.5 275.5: 352.4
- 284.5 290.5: 331.6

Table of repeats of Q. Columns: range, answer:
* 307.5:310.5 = 294.2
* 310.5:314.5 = 288.1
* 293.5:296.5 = 286.8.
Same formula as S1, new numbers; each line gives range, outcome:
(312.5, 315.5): 333.1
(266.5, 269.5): 358.6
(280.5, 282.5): 338.9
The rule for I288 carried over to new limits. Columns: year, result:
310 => 295.6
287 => 309.7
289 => 300.7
